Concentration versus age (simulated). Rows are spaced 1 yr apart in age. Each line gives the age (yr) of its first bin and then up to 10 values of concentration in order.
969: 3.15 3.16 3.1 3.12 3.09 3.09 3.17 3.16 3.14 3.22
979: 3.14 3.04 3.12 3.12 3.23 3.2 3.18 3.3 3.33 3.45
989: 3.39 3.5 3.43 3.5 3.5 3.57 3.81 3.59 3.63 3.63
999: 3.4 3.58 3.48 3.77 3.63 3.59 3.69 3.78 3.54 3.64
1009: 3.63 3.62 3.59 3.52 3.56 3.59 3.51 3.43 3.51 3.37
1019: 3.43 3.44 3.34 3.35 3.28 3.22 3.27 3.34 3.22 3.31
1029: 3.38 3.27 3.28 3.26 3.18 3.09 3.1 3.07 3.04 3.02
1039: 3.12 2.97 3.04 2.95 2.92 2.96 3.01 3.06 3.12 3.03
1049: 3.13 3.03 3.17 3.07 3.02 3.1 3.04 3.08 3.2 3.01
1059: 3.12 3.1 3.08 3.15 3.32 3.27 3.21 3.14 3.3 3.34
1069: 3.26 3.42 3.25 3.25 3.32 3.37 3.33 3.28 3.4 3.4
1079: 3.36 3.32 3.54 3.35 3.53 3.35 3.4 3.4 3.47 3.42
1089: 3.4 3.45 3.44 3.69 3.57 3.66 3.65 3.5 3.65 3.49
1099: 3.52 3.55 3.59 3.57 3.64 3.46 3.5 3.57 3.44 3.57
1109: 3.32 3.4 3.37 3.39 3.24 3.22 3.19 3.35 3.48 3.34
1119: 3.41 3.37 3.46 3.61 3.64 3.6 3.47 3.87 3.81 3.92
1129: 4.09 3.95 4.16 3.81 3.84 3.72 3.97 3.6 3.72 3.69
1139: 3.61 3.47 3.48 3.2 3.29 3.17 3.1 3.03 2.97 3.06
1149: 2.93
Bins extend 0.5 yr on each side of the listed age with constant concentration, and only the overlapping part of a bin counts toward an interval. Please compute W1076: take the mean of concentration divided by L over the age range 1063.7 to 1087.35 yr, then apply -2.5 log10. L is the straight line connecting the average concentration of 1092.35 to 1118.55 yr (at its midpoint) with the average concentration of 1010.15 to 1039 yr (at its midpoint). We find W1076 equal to 0.02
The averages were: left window 3.32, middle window 3.34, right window 3.47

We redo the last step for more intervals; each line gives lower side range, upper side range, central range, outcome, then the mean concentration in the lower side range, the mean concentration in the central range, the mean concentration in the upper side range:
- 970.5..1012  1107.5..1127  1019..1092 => 0.06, 3.41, 3.23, 3.45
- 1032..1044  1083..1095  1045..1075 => 0.02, 3.05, 3.17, 3.49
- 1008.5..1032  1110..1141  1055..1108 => 0.04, 3.41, 3.38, 3.61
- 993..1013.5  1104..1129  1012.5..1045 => 0.11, 3.61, 3.24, 3.49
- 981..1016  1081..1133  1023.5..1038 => 0.10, 3.51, 3.21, 3.54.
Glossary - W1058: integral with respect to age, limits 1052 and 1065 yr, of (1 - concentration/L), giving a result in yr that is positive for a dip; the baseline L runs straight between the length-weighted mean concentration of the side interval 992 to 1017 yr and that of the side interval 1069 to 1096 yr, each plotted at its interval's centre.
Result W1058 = 1.3 yr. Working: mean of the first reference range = 3.59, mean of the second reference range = 3.42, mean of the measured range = 3.13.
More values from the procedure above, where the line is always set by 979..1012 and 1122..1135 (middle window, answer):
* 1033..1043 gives 1.5 yr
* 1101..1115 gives 1.2 yr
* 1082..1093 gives 0.8 yr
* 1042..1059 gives 2.6 yr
